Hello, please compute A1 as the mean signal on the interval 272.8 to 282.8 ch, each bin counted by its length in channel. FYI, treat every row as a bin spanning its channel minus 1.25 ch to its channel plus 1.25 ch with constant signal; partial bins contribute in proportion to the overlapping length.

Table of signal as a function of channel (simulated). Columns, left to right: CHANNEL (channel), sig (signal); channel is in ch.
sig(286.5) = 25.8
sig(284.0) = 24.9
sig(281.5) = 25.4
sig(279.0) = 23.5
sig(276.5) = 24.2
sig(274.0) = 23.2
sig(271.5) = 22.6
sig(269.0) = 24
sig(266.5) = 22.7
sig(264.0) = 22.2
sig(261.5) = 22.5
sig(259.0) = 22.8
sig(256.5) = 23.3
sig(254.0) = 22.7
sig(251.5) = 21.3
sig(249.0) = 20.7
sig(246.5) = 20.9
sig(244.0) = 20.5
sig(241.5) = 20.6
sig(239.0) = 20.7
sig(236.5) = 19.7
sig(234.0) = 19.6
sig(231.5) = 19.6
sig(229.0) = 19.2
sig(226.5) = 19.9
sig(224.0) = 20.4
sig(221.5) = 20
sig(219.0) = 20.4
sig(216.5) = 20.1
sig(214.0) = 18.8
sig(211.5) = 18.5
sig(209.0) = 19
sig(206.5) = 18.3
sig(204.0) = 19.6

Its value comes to 24.1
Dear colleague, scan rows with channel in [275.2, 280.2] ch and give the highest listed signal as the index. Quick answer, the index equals 24.2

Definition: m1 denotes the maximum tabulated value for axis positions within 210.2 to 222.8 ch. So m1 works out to 20.4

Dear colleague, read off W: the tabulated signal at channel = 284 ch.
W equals 24.9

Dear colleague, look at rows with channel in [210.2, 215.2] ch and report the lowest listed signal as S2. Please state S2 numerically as 18.5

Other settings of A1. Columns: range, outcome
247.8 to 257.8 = 22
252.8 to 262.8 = 22.8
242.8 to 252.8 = 20.9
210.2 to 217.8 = 19.1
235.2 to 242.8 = 20.3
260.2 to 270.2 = 22.8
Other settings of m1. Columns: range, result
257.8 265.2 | 22.8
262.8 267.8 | 22.7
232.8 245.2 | 20.7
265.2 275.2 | 24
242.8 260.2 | 23.3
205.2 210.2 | 19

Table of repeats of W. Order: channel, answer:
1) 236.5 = 19.7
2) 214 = 18.8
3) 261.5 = 22.5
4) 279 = 23.5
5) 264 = 22.2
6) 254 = 22.7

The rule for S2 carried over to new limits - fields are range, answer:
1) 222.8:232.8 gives 19.2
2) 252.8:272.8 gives 22.2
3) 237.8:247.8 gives 20.5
